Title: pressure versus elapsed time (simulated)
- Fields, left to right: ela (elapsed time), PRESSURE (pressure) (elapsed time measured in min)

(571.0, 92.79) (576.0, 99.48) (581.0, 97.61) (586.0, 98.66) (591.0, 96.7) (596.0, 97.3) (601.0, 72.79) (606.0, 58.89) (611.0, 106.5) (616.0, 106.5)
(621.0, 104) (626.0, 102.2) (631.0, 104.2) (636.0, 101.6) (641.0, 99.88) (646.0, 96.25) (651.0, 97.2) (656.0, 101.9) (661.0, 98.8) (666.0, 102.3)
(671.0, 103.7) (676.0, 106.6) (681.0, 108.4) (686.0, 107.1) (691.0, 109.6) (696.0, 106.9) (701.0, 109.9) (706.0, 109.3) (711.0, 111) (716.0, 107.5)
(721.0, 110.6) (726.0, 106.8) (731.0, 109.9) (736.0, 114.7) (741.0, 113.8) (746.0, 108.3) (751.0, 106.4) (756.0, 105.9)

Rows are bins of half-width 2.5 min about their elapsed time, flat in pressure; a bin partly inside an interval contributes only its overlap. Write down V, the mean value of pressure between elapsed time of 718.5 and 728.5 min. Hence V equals 109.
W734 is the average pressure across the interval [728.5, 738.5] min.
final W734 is 112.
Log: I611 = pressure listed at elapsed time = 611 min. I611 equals 106.5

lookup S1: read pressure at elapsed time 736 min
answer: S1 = 114.7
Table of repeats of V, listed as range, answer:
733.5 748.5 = 112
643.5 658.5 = 98.5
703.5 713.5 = 110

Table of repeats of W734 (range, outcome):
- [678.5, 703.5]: 108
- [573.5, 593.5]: 98.1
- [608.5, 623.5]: 106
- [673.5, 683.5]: 108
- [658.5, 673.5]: 102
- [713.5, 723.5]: 109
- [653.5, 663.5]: 100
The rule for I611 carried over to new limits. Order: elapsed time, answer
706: 109.3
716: 107.5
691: 109.6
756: 105.9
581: 97.61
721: 110.6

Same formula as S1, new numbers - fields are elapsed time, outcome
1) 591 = 96.7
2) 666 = 102.3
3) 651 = 97.2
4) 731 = 109.9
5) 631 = 104.2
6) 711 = 111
